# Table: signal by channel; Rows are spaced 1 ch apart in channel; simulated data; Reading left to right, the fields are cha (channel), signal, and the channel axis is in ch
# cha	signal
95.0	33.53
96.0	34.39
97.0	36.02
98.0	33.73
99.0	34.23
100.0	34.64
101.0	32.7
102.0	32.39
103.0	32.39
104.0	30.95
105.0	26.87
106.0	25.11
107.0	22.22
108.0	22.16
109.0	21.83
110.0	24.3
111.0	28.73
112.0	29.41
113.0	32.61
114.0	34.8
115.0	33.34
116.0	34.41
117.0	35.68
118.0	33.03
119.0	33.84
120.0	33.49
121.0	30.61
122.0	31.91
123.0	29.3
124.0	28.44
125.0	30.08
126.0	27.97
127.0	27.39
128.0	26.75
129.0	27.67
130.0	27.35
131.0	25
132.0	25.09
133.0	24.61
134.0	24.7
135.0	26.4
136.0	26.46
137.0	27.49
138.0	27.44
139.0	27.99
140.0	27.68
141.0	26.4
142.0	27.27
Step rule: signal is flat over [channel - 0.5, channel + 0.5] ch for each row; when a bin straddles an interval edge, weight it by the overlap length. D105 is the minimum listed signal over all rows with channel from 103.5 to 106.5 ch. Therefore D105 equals 25.11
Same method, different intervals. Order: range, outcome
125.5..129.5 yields 26.75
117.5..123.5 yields 29.3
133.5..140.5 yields 24.7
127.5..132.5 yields 25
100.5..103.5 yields 32.39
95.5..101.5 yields 32.7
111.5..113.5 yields 29.41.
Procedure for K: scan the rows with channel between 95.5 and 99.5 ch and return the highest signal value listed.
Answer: 36.02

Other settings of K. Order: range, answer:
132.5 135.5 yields 26.4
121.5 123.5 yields 31.91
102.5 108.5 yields 32.39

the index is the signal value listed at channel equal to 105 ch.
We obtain 26.87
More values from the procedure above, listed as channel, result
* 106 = 25.11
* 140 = 27.68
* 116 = 34.41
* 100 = 34.64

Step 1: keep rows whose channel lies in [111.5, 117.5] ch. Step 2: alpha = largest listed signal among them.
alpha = 35.68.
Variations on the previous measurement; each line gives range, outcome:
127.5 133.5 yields 27.67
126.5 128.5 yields 27.39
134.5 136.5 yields 26.46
